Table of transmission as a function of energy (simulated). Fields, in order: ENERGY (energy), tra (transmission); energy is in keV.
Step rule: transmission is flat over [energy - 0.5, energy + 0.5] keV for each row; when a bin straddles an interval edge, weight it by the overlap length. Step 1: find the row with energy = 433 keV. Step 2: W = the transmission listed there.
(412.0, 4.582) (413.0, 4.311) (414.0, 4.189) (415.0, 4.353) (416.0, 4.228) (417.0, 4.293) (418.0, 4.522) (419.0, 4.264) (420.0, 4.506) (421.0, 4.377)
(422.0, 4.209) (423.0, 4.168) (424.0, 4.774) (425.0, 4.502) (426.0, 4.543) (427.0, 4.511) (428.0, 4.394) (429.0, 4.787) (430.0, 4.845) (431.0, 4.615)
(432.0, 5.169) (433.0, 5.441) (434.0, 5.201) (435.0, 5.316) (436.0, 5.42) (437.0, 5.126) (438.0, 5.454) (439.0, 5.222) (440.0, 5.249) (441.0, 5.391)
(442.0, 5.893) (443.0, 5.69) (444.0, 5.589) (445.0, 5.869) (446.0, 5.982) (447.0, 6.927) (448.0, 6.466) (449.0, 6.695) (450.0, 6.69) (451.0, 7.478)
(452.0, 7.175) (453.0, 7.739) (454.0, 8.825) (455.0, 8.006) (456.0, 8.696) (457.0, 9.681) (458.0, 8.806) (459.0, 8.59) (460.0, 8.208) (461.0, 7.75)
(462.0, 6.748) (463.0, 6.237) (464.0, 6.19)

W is 5.441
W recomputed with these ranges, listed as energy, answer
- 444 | 5.589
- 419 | 4.264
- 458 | 8.806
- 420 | 4.506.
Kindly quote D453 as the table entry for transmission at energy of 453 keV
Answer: 7.739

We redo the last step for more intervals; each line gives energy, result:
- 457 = 9.681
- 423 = 4.168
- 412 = 4.582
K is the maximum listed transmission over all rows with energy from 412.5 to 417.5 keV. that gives 4.353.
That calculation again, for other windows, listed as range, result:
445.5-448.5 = 6.927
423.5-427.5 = 4.774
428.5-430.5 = 4.845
